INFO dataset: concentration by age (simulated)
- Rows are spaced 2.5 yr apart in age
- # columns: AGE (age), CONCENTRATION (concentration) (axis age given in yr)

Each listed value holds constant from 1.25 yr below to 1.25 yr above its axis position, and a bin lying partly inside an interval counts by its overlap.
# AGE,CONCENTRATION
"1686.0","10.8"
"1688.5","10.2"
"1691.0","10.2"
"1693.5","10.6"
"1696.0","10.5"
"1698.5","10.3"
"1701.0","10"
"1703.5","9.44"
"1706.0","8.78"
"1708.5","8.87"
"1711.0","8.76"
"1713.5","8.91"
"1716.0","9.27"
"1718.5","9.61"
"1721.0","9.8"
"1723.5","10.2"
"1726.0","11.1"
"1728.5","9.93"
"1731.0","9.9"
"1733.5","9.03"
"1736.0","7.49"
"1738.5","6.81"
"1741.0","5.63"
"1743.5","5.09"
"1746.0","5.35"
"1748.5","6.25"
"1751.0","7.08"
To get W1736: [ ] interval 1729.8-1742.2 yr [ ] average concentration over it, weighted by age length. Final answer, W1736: 7.77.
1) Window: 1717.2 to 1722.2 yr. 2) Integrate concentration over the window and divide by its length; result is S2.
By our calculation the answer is 9.7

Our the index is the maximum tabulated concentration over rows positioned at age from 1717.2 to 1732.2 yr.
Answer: 11.1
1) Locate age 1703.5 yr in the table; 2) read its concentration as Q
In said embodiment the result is 9.44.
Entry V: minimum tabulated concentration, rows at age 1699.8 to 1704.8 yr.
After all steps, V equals 9.44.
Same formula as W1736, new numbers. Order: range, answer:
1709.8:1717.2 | 8.98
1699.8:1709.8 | 9.27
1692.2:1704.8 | 10.2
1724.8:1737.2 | 9.49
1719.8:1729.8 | 10.3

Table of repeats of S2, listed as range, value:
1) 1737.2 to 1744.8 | 5.85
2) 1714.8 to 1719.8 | 9.45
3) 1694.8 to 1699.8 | 10.4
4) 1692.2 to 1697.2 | 10.5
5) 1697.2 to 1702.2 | 10.2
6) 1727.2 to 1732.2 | 9.93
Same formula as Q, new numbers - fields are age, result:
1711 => 8.76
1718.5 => 9.61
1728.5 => 9.93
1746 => 5.35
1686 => 10.8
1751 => 7.08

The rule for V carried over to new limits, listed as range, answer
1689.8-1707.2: 8.78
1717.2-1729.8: 9.61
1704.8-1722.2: 8.76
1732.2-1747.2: 5.09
